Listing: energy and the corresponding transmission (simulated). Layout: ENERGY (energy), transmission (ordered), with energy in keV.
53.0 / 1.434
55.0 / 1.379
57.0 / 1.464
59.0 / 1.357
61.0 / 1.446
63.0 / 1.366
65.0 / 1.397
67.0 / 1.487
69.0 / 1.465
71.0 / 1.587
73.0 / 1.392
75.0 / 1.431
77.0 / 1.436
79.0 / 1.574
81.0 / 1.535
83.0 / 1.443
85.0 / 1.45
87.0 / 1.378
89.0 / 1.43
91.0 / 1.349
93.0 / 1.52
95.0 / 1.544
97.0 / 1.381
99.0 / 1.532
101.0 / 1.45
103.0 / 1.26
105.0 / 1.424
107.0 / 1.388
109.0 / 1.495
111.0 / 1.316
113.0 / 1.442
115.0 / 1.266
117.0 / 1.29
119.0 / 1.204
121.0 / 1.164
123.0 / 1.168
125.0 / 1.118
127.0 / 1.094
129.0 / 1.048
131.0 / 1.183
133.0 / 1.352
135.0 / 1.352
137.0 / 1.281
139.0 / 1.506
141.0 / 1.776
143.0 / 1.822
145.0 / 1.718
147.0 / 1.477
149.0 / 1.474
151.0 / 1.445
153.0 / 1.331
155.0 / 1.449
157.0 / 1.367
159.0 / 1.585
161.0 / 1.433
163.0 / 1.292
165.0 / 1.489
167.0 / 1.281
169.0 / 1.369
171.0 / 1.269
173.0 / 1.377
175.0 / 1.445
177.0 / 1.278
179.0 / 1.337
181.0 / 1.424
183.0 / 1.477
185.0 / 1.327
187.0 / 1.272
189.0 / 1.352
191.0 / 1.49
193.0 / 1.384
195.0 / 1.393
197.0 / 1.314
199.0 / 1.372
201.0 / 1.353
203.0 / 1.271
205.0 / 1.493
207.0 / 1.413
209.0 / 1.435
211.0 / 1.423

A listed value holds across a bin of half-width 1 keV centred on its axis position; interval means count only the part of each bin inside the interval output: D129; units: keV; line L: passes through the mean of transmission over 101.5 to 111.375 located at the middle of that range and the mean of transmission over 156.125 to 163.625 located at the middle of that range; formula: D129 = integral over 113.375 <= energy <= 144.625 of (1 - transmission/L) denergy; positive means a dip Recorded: 1.9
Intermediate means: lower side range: 1.38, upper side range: 1.43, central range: 1.32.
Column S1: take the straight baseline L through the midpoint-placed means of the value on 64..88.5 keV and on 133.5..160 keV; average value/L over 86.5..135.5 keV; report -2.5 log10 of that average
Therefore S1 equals 0.12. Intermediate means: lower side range 1.46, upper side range 1.5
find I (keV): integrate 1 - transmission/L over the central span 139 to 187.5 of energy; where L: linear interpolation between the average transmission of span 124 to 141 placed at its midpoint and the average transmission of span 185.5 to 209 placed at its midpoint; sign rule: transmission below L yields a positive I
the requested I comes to -4.47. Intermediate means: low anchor 1.27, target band 1.44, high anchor 1.38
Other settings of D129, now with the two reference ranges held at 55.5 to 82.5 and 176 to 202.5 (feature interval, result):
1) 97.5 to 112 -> 0.2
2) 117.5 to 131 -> 2.6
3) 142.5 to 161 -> -1.5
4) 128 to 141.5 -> 0.6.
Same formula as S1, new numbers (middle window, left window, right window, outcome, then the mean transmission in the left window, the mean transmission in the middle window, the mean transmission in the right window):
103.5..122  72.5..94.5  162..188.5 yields 0.07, 1.45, 1.33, 1.36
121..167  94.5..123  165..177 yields -0.03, 1.36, 1.39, 1.35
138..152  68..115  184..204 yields -0.15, 1.44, 1.6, 1.35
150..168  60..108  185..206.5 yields -0.01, 1.44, 1.41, 1.37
